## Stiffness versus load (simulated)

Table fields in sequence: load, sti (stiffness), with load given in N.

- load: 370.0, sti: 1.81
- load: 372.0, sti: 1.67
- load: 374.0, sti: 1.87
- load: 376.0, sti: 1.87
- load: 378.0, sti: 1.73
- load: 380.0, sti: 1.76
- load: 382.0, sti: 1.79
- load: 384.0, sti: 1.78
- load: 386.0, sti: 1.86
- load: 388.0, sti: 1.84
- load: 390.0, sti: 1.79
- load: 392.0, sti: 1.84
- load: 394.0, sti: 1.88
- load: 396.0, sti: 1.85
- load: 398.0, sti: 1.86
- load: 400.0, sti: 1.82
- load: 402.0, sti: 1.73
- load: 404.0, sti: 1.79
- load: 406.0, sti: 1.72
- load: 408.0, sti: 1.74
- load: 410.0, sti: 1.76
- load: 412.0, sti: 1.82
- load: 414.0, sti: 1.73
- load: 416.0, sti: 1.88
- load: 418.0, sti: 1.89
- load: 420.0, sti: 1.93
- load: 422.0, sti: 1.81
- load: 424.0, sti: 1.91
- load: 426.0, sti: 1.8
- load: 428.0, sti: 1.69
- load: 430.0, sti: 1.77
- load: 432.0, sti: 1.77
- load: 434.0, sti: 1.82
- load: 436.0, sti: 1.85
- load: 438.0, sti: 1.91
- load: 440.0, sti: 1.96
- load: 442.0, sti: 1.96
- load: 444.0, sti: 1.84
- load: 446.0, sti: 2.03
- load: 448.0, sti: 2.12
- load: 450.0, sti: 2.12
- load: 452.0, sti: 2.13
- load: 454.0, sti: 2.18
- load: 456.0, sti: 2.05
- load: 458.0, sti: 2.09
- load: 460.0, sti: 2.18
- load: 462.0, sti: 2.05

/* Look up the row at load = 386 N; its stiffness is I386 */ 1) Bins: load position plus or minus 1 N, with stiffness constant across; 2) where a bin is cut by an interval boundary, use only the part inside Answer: 1.86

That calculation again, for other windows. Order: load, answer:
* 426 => 1.8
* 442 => 1.96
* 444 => 1.84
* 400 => 1.82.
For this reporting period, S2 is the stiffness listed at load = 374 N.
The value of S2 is 1.87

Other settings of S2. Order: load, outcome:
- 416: 1.88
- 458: 2.09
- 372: 1.67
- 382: 1.79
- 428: 1.69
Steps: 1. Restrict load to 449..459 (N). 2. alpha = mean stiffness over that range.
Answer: 2.11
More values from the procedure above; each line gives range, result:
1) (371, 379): 1.79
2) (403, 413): 1.77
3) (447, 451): 2.12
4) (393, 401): 1.85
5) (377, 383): 1.76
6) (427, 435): 1.76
